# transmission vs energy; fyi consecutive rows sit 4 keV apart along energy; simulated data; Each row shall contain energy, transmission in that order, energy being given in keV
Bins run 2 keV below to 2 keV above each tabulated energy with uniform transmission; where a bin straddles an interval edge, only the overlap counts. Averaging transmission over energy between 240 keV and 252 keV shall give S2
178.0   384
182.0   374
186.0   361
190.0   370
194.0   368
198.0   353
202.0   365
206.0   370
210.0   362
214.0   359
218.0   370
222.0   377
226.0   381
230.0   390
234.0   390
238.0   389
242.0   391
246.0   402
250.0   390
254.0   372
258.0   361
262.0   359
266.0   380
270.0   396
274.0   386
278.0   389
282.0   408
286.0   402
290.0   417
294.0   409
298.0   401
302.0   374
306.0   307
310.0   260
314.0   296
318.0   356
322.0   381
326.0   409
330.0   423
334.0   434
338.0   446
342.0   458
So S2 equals 394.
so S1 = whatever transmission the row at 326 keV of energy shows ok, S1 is 409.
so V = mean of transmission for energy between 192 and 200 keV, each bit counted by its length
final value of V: 360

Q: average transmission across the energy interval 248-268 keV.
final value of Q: 372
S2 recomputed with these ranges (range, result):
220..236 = 384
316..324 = 368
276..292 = 404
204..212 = 366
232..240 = 390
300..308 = 340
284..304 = 401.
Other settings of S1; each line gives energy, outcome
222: 377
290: 417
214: 359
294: 409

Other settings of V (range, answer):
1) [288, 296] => 413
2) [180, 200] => 365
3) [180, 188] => 368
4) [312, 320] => 326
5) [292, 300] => 405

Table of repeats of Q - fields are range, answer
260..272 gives 378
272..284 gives 394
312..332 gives 373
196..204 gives 359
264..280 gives 388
